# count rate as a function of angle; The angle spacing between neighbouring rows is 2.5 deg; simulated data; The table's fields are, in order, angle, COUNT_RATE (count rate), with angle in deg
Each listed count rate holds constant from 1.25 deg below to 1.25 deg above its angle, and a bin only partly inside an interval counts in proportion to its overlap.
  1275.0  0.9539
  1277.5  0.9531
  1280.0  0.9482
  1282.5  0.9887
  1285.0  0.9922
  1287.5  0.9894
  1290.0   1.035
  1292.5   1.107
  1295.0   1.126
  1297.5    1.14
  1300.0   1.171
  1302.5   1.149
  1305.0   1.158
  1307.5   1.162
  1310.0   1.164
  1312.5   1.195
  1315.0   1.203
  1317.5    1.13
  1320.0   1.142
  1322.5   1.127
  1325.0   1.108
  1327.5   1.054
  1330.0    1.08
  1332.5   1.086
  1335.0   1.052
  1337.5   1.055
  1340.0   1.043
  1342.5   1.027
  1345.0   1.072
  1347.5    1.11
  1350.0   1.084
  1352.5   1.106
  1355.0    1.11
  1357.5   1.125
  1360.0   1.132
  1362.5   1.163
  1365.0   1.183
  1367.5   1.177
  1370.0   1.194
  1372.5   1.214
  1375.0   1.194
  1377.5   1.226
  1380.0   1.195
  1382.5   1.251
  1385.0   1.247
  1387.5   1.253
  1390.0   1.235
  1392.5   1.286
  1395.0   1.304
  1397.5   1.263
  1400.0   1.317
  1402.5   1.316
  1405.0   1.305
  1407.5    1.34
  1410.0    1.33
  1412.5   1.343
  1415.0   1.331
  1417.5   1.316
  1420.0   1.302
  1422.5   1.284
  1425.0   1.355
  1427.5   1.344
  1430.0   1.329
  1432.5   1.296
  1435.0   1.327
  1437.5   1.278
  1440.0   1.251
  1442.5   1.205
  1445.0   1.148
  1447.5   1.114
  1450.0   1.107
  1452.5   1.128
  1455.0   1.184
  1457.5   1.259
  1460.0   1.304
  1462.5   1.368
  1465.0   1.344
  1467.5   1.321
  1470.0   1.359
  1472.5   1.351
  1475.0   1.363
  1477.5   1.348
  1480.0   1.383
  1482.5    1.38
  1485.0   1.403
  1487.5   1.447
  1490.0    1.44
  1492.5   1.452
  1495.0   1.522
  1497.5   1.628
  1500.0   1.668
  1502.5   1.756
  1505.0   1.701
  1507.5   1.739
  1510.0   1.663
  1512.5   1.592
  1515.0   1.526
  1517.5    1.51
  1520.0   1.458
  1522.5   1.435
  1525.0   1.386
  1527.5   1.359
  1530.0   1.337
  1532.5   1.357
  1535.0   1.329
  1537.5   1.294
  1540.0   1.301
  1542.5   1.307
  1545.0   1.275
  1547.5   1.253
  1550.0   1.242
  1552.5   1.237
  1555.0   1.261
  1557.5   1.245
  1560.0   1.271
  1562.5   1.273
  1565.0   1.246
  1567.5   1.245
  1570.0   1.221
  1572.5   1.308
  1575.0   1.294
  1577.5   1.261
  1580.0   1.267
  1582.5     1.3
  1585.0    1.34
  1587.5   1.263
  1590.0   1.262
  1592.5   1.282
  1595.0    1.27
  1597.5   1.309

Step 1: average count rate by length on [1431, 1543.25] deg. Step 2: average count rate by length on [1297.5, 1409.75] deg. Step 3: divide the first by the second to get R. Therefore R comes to 1.18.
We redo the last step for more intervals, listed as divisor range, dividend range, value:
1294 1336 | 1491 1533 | 1.36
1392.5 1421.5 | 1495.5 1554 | 1.10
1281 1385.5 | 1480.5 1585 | 1.24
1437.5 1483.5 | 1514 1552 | 1.06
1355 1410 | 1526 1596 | 1.04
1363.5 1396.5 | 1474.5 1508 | 1.23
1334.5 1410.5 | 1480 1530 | 1.28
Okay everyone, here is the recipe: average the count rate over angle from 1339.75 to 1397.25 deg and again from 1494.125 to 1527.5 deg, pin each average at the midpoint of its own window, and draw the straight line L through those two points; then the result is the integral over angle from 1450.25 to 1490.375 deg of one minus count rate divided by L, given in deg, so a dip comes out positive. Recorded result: 3.7 deg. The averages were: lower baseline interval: 1.17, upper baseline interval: 1.58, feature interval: 1.33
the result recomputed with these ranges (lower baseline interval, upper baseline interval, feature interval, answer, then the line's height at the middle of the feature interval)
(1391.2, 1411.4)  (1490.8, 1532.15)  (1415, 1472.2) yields 5.1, 1.4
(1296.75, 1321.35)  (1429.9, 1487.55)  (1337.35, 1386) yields 2.4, 1.21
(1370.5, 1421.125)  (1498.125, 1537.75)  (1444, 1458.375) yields 2.4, 1.38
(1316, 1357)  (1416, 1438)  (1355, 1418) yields -1.6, 1.21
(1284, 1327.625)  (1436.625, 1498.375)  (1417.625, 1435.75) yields -0.7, 1.27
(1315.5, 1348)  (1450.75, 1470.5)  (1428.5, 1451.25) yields 0.3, 1.25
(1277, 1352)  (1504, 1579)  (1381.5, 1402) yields -1.5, 1.18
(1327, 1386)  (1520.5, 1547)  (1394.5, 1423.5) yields -2.9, 1.19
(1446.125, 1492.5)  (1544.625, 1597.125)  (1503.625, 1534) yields -5.0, 1.29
